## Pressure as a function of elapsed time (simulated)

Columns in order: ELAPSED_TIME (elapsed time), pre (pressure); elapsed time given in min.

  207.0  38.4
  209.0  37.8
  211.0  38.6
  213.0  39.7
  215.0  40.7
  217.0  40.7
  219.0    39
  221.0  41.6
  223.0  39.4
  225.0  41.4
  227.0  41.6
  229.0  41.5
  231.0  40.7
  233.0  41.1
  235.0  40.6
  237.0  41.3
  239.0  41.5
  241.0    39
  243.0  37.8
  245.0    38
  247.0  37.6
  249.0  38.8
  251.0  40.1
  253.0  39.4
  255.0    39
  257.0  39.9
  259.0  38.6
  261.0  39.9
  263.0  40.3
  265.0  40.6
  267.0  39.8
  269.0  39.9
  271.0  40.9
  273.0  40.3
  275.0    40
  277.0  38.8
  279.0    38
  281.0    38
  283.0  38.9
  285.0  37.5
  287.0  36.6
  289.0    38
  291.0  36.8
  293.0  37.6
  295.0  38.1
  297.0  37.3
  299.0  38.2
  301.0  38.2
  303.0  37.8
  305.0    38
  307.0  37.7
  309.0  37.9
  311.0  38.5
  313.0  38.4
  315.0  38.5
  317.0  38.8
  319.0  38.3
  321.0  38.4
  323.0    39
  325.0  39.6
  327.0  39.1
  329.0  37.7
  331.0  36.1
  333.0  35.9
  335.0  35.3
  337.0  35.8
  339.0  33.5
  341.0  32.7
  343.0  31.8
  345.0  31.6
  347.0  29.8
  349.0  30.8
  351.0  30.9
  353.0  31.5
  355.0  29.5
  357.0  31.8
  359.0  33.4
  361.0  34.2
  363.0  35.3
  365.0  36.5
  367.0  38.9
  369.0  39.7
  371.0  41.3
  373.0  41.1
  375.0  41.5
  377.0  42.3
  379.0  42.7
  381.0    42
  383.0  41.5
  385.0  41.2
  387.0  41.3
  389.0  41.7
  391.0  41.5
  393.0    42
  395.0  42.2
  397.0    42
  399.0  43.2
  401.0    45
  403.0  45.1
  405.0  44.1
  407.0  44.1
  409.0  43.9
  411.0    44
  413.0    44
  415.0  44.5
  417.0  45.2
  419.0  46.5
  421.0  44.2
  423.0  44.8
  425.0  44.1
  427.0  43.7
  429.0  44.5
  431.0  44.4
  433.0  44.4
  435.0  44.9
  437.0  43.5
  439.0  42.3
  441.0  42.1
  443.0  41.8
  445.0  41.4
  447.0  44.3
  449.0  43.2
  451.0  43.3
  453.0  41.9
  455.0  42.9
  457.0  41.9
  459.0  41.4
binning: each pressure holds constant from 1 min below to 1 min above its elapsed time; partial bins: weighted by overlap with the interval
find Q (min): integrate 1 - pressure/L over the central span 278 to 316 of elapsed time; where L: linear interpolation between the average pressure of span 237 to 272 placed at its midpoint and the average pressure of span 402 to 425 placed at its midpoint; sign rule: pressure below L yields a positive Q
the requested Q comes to 2.77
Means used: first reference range 39.5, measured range 37.9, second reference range 44.6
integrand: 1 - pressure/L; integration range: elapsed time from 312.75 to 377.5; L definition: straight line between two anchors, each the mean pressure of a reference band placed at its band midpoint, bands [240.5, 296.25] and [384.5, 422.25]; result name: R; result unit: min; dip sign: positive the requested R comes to 8.6 min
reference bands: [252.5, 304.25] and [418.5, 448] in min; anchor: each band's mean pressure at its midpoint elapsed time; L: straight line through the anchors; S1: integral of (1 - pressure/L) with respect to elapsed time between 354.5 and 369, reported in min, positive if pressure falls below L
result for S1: 2.3 min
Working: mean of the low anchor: 38.8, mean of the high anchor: 43.7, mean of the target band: 34.8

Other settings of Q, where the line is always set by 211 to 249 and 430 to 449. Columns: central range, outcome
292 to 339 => 4.1 min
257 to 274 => 0.3 min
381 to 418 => -0.4 min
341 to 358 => 4.4 min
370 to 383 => 0.2 min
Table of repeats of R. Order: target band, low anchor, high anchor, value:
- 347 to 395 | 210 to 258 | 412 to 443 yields 5.7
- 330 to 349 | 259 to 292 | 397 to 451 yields 3.5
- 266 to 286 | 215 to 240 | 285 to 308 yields -0.3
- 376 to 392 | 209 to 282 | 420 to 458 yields 0.2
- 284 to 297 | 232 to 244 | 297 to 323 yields 0.4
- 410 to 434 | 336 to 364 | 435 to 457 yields -2.6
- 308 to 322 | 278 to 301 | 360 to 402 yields 0.1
